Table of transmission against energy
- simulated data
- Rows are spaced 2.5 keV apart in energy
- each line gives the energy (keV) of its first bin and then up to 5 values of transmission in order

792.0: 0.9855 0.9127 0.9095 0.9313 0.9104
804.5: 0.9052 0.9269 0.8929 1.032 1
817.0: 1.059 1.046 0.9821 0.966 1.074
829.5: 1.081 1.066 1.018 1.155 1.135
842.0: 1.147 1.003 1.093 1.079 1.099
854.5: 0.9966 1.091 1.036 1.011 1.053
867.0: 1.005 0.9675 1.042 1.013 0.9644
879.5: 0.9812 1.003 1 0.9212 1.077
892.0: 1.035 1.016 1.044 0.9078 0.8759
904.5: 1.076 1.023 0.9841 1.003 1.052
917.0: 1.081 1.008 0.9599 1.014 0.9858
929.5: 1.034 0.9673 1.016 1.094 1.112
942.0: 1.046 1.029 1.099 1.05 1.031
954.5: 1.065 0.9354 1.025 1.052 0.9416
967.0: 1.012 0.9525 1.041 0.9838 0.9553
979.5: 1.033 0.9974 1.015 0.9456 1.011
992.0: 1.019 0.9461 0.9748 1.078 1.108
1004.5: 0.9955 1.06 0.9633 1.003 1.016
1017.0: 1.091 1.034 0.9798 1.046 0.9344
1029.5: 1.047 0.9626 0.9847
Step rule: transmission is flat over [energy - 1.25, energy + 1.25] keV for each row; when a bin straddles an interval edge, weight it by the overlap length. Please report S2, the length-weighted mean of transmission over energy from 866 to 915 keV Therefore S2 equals 0.999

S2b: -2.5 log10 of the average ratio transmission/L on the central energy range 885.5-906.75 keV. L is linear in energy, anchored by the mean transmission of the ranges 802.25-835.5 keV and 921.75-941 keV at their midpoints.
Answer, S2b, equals 0.02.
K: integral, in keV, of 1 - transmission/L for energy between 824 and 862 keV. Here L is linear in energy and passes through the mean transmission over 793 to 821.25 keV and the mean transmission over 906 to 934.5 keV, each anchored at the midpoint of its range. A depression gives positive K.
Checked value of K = -3.71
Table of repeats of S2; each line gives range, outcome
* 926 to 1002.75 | 1.02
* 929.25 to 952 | 1.05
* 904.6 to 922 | 1.02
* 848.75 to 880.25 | 1.03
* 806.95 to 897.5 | 1.03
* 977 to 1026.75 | 1.01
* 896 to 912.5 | 0.986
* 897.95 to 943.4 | 1.01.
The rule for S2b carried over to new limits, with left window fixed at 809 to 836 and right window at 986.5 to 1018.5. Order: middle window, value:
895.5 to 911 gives 0.039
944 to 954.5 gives -0.037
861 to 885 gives 0.020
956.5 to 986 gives 0.024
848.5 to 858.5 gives -0.044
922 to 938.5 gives 0.005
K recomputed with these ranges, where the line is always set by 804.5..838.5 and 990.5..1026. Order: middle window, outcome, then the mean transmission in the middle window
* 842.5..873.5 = -0.67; 1.04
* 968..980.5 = 0.35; 0.993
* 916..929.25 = 0.14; 1.01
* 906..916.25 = 0.02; 1.02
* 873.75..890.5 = 0.46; 0.992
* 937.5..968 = -0.41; 1.03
